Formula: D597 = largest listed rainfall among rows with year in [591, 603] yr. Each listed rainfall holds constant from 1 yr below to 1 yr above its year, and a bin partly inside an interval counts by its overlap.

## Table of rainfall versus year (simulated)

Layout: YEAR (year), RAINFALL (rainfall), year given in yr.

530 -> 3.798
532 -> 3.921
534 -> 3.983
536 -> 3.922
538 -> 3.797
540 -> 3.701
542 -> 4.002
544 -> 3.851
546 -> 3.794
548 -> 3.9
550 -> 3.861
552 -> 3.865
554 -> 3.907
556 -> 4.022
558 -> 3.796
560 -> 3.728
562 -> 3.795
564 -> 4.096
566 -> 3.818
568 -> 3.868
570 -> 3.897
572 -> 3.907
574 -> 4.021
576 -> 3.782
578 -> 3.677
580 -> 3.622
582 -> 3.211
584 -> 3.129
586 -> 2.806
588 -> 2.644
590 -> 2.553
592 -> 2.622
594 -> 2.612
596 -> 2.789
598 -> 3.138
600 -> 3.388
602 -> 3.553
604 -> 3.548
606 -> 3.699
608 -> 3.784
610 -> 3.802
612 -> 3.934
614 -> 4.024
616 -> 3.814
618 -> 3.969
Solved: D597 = 3.553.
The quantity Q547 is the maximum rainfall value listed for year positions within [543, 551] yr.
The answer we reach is 3.9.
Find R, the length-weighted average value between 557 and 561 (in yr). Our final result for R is 3.76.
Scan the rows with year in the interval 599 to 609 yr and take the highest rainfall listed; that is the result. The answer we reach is 3.784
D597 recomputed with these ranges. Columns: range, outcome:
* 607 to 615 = 4.024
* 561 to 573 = 4.096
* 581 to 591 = 3.211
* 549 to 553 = 3.865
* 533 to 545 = 4.002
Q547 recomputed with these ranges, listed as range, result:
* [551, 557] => 4.022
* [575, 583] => 3.782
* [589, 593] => 2.622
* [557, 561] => 3.796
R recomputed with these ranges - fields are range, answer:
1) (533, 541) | 3.85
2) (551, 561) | 3.86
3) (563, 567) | 3.96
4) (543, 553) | 3.85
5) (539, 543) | 3.85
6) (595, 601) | 3.1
